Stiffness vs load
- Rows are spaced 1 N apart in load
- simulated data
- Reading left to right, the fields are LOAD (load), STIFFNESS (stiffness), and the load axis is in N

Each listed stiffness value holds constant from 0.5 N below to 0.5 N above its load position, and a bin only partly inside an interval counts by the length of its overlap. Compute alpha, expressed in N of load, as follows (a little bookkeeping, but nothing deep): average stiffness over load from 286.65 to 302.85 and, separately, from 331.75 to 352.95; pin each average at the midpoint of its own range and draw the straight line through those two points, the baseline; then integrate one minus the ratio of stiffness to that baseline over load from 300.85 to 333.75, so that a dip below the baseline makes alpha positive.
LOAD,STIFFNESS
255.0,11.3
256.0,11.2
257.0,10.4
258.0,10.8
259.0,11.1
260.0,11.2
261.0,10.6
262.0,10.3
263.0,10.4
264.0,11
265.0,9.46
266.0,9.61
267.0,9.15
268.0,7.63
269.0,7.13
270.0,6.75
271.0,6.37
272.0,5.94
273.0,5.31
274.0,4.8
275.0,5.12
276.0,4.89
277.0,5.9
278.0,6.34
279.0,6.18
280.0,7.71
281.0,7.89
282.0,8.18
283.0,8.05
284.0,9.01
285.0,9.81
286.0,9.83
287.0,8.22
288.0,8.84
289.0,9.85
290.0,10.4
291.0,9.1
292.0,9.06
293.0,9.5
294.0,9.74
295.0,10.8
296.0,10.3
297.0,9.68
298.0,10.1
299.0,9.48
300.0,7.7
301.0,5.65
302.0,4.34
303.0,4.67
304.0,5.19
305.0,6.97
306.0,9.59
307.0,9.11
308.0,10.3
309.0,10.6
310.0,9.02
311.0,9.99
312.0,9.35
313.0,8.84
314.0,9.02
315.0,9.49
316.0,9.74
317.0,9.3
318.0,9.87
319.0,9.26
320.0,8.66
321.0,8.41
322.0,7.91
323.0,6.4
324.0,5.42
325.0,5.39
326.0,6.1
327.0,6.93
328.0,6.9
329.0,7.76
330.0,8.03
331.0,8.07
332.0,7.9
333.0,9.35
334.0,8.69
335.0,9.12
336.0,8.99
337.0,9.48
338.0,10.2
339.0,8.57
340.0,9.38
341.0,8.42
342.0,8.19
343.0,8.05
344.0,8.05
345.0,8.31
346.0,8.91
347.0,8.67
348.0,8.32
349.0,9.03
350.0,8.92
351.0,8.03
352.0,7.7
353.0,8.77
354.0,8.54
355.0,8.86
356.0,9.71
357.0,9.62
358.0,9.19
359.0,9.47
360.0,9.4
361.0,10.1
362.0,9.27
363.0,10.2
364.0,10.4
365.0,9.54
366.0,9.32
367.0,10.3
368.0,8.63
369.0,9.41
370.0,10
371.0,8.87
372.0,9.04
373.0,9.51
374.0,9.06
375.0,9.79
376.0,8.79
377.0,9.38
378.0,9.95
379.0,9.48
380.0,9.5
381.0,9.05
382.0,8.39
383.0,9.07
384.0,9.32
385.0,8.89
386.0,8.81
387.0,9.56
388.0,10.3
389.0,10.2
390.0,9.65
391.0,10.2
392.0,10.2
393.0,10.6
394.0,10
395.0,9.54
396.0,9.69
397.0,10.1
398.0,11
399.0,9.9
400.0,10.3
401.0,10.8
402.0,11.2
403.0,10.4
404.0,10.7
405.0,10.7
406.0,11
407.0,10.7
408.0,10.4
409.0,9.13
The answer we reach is 2.8 N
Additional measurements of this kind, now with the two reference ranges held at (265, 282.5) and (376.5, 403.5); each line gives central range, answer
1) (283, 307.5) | -4.1 N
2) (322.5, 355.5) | 1.4 N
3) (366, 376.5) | 0.0 N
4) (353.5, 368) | -0.7 N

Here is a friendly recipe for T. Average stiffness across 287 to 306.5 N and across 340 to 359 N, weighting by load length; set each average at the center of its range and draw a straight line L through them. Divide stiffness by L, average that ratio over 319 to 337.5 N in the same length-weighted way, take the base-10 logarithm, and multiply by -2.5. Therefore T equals 0.11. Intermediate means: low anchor 8.47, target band 7.79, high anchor 8.67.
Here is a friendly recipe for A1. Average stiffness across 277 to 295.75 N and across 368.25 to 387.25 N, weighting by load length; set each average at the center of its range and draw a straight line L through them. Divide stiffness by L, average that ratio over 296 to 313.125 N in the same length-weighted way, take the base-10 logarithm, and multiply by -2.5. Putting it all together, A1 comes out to 0.07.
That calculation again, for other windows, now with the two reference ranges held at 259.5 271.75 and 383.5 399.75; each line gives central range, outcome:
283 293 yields -0.01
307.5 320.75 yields -0.01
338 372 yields 0.07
